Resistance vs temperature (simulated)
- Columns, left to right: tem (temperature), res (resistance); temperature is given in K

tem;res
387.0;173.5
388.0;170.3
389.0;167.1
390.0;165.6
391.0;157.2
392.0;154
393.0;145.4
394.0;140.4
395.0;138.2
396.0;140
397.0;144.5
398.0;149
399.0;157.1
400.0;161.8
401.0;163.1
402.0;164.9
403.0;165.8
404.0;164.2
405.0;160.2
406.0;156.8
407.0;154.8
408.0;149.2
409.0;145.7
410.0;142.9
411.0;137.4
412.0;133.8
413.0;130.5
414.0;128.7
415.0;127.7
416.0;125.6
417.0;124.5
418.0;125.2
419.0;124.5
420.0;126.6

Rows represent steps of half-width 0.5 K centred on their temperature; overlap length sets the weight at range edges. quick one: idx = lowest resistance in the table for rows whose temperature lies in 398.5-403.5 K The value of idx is 157.1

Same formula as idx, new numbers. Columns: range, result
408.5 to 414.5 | 128.7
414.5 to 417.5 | 124.5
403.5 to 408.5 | 149.2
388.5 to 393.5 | 145.4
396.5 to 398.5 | 144.5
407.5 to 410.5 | 142.9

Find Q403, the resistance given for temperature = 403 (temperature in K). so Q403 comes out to 165.8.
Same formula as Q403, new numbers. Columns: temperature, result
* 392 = 154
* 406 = 156.8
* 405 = 160.2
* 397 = 144.5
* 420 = 126.6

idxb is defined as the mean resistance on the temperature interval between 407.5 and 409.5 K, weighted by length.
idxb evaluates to 147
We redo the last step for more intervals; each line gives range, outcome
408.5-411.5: 142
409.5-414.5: 135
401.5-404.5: 165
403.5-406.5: 160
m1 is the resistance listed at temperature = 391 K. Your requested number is 157.2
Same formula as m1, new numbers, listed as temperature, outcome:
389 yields 167.1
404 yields 164.2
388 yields 170.3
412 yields 133.8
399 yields 157.1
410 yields 142.9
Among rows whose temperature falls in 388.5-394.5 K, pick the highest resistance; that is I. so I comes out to 167.1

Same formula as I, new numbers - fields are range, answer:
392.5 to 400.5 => 161.8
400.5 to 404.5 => 165.8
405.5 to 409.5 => 156.8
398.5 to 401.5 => 163.1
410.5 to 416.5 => 137.4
